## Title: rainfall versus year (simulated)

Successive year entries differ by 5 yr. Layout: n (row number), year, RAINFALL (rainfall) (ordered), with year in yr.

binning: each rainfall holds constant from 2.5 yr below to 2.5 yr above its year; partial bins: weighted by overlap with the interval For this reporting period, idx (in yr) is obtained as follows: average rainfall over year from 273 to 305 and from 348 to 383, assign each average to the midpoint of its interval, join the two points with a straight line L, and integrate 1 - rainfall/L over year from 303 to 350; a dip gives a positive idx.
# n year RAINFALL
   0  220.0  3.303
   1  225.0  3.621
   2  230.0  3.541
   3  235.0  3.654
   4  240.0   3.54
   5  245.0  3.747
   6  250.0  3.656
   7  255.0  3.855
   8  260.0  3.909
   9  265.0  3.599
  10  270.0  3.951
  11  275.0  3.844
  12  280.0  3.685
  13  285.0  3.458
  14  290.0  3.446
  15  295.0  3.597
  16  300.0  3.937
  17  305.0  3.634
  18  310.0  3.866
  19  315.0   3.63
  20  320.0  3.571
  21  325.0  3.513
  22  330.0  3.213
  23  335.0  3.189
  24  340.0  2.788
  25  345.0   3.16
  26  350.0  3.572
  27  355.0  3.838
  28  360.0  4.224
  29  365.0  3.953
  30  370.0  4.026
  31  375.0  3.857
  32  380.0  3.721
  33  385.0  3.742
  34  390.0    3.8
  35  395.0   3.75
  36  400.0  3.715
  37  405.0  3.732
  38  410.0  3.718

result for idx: 4.5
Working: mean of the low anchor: 3.66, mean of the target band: 3.4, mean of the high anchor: 3.89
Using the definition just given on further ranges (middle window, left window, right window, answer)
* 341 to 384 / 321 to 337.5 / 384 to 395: -2.2 yr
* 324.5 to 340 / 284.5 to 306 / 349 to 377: 2.4 yr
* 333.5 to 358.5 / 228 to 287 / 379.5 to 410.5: 2.5 yr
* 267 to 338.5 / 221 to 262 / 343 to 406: 2.4 yr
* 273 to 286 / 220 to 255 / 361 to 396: 0.0 yr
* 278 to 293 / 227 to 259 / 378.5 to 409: 0.7 yr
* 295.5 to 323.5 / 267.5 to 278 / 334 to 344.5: -2.6 yr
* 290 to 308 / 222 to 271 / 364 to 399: 0.3 yr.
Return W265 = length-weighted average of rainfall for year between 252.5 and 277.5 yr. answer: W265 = 3.83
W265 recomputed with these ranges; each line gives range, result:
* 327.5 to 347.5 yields 3.09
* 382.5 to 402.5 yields 3.75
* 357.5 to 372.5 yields 4.07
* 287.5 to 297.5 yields 3.52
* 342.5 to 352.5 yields 3.37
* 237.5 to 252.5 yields 3.65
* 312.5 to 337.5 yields 3.42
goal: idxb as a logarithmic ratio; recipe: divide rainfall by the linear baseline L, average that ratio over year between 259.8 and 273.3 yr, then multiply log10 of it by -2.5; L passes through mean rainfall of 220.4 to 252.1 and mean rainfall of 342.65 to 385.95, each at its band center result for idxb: -0.046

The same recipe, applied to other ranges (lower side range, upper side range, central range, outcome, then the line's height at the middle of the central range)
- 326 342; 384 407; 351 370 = -0.17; 3.39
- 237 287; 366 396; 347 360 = 0.01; 3.8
